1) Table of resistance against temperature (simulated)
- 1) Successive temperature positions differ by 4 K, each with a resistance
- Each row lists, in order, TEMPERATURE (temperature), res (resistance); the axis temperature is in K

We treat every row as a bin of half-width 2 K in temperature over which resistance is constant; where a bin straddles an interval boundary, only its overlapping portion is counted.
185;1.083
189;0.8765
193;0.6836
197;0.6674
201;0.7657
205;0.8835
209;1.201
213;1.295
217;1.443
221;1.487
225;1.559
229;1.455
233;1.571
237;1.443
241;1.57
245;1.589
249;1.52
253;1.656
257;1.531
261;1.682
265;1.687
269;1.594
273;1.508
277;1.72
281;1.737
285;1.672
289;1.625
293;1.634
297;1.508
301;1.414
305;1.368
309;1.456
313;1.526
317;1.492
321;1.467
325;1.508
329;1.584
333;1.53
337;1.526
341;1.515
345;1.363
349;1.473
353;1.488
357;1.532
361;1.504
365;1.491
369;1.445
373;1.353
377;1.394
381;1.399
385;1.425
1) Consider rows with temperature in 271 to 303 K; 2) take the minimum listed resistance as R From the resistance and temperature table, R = 1.414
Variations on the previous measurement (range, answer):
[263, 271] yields 1.594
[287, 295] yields 1.625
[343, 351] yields 1.363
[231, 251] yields 1.443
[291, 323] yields 1.368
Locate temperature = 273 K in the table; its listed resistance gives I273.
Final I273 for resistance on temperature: 1.508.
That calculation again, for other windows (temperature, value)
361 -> 1.504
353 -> 1.488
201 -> 0.7657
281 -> 1.737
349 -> 1.473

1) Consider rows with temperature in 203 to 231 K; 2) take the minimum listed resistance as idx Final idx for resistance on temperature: 0.8835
